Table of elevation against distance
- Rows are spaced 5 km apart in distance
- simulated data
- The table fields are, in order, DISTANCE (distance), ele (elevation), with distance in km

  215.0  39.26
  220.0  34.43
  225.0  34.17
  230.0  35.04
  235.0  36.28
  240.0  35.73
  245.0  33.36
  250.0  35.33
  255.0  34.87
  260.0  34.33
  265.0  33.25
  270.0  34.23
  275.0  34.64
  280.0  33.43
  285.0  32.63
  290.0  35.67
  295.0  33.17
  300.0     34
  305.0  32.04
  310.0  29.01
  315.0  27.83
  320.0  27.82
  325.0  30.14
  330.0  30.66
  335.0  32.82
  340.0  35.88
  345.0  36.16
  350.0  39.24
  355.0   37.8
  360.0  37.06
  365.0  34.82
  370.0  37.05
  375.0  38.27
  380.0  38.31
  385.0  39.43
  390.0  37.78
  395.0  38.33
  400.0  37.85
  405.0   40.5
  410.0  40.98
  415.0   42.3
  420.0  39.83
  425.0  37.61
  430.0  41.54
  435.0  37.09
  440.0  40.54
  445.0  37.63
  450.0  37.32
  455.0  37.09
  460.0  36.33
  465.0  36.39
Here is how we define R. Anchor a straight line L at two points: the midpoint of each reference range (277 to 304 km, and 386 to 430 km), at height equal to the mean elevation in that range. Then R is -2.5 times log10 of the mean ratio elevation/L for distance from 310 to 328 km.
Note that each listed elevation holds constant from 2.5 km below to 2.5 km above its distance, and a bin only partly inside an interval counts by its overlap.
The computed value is 0.218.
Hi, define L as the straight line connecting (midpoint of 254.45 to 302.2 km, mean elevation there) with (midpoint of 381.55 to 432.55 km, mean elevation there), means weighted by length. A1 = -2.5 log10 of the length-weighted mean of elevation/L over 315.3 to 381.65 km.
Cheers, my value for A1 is 0.069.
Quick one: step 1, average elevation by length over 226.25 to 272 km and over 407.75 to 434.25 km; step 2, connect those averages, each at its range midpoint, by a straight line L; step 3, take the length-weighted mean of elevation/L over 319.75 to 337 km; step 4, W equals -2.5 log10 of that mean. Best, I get 0.213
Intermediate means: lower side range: 34.7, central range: 30.6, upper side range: 40.2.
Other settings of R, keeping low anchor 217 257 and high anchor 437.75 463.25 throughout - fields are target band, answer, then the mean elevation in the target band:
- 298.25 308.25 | 0.10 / 32.6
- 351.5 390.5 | -0.03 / 37.6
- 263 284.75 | 0.05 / 33.8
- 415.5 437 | -0.06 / 39.4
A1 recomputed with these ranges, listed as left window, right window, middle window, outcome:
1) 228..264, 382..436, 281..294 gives 0.07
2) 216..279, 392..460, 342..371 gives 0.01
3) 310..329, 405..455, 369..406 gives -0.09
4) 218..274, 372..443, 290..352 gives 0.14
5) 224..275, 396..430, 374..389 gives 0.01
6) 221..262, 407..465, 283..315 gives 0.12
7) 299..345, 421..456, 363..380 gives -0.08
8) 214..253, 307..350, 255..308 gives -0.01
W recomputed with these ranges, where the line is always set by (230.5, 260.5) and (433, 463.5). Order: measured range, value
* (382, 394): -0.05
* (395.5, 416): -0.08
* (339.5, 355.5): -0.03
